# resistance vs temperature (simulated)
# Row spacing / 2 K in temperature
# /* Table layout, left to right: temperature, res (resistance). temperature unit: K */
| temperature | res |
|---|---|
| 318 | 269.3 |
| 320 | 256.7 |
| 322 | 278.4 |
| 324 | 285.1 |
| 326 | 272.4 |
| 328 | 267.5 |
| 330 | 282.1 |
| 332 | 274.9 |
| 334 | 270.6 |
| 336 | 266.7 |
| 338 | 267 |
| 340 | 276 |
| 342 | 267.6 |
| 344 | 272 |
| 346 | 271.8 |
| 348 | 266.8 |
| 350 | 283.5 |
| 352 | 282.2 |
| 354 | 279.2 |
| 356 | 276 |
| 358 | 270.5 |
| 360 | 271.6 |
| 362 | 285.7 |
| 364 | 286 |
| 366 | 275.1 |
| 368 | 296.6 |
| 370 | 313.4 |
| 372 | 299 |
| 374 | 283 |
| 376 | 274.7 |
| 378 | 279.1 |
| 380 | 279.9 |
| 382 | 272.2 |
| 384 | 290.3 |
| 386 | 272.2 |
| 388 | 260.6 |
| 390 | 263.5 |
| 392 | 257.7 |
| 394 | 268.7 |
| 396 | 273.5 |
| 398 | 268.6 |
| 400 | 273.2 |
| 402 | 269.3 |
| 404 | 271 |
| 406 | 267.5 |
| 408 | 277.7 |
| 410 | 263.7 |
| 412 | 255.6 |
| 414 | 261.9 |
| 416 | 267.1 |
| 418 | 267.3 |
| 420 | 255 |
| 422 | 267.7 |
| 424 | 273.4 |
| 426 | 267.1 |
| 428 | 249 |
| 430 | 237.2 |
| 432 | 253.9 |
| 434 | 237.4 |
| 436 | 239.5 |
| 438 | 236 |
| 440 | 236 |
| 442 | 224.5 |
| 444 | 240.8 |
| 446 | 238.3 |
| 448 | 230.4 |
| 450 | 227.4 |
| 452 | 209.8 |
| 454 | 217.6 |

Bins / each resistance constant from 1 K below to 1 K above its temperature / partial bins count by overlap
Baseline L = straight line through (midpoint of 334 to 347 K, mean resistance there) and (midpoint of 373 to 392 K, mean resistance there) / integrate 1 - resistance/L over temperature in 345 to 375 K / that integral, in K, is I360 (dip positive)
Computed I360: -1.2 K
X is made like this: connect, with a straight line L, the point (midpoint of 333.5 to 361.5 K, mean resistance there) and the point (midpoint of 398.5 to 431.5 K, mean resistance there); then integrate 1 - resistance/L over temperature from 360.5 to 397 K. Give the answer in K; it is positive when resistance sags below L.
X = -1.42 K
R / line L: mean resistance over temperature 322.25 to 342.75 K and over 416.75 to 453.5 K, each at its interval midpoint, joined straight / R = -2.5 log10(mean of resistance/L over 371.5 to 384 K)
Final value -0.08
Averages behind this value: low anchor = 273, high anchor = 244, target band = 281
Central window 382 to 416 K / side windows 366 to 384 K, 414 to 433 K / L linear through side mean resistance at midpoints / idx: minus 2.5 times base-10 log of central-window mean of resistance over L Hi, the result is 0.02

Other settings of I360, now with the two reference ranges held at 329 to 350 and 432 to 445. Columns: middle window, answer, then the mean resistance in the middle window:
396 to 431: -2.64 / 265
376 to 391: -1.02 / 274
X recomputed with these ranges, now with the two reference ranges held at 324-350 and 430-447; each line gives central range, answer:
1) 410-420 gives -0.66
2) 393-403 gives -0.75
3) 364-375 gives -1.32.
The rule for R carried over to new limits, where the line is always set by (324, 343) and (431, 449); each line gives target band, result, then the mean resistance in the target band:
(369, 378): -0.126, 291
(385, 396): -0.049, 265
